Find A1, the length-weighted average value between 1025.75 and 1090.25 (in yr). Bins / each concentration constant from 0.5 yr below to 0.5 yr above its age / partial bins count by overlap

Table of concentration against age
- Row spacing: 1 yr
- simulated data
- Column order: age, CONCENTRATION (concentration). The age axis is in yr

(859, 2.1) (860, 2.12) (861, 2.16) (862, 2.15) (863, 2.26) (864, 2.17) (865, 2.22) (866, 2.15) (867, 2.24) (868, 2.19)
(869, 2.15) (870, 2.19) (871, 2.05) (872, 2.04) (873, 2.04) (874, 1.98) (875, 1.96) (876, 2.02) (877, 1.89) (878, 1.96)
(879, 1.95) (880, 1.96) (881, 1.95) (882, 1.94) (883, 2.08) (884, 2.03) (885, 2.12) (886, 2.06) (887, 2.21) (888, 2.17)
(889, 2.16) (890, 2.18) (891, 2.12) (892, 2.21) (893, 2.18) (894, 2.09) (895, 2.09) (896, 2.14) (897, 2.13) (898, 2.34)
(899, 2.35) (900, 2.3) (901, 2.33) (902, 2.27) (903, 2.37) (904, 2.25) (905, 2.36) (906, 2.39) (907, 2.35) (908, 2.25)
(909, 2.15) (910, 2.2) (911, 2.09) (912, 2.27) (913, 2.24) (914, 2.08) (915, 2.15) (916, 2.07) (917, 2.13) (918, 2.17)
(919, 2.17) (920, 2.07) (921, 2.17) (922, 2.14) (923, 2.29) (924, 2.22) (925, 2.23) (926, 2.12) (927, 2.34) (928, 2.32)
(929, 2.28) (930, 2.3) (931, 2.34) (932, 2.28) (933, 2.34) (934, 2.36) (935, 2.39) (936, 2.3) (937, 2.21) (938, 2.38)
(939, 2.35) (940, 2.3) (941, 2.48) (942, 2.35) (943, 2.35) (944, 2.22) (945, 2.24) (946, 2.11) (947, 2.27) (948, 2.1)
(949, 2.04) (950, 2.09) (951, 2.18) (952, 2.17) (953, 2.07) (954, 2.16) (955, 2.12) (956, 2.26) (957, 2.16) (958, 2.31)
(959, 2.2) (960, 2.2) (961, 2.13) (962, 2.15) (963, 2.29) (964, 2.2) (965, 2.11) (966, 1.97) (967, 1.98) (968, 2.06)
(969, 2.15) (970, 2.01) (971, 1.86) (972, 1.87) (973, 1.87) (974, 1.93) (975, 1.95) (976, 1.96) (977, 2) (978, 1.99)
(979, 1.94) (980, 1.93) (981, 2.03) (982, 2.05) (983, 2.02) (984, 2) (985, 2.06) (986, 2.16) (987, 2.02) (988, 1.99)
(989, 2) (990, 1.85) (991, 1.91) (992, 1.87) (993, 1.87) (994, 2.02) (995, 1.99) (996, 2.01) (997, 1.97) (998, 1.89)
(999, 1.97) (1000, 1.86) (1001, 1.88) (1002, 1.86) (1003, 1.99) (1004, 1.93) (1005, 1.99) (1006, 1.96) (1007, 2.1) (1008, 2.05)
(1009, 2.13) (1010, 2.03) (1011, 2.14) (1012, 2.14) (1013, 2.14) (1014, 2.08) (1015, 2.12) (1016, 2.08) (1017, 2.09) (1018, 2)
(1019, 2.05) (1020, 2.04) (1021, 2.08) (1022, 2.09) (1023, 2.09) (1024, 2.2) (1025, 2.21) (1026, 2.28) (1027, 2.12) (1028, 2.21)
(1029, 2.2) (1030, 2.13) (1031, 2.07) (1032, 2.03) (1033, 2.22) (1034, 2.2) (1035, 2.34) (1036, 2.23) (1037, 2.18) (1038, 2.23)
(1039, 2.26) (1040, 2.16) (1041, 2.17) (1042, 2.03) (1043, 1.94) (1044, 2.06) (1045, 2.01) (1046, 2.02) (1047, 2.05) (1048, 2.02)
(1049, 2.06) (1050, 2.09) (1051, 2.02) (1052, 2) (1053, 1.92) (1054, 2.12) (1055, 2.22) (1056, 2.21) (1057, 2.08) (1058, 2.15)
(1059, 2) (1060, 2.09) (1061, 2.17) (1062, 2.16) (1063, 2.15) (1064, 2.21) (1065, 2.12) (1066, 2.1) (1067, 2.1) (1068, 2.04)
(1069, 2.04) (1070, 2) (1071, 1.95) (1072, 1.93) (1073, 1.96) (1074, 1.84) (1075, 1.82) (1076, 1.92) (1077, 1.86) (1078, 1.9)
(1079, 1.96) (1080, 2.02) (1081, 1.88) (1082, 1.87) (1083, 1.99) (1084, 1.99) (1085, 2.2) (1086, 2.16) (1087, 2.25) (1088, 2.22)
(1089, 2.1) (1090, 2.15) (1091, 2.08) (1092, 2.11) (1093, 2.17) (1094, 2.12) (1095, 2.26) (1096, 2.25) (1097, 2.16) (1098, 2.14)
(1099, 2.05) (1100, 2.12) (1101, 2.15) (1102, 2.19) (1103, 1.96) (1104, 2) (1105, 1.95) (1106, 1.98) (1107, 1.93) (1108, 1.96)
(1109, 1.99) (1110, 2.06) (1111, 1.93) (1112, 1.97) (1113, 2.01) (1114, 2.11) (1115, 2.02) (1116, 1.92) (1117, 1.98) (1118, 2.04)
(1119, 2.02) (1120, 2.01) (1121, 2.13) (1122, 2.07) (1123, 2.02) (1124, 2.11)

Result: 2.08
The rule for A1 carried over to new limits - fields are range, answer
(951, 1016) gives 2.03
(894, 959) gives 2.23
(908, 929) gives 2.19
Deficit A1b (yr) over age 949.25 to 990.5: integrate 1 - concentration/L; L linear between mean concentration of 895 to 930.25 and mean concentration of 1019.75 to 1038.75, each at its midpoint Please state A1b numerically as 2.6 yr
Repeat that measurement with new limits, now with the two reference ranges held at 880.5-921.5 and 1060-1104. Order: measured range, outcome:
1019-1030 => -0.2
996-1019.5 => 1.0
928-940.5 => -0.9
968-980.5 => 1.0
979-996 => 1.1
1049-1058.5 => 0.0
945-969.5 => 0.0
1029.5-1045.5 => -0.4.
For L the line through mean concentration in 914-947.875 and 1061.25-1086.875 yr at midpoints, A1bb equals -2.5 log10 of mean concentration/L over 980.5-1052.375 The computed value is 0.024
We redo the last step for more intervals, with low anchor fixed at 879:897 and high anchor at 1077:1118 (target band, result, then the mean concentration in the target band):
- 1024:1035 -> -0.06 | 2.18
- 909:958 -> -0.07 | 2.22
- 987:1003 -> 0.08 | 1.93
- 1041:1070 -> -0.01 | 2.08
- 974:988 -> 0.04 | 2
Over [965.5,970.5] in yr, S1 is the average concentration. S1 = 2.03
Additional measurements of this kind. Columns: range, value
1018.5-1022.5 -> 2.06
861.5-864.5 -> 2.19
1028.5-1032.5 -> 2.11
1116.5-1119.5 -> 2.01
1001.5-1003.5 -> 1.93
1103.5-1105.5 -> 1.98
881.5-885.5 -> 2.04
